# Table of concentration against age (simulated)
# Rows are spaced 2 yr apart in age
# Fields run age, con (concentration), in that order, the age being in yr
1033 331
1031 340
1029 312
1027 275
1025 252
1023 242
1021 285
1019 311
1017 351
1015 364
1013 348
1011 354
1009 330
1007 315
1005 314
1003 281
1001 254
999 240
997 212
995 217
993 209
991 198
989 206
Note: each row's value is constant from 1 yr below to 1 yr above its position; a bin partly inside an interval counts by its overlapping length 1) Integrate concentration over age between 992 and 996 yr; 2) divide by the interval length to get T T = 213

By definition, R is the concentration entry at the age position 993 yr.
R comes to 209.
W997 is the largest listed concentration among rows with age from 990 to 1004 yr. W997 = 281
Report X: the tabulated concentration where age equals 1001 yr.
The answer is 254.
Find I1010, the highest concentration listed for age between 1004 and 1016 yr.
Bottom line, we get 364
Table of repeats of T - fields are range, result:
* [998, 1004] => 258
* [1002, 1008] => 303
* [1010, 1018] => 354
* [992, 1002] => 226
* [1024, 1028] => 264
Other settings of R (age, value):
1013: 348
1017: 351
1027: 275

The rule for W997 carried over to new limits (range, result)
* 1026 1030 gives 312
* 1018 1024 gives 311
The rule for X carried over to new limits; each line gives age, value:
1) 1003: 281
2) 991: 198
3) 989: 206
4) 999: 240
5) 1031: 340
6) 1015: 364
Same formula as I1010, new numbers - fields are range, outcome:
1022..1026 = 252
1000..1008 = 315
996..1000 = 240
